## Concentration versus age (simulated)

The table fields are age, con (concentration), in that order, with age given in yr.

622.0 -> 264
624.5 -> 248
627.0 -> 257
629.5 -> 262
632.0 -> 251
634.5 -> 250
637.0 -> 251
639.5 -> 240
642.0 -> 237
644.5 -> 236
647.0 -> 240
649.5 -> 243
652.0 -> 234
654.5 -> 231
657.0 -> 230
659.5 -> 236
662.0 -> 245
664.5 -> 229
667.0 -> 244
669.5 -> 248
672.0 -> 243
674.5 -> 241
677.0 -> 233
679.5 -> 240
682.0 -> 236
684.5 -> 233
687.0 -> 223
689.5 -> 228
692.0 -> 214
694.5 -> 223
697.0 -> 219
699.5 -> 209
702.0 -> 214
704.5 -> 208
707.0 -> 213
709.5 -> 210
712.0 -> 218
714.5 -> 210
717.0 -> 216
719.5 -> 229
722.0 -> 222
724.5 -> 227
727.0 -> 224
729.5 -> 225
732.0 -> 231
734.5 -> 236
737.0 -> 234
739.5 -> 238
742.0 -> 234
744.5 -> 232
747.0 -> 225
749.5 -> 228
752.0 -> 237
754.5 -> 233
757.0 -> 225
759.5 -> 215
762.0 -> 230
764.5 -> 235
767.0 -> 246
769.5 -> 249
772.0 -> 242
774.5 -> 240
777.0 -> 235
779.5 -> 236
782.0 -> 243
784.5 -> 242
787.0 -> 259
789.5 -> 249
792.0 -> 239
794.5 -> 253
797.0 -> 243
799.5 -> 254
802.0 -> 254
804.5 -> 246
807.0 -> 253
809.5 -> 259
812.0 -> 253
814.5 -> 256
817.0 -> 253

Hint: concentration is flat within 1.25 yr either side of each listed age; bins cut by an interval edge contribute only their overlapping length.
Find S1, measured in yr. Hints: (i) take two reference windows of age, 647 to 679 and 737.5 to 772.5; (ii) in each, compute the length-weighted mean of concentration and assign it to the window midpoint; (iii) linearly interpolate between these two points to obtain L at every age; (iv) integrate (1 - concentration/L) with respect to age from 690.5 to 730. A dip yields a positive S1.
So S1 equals 3.05 yr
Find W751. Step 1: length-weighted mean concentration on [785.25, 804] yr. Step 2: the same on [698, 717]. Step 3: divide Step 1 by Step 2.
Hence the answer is 1.18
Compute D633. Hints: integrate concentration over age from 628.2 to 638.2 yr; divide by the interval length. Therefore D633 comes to 254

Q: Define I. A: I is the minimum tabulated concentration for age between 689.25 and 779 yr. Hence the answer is 208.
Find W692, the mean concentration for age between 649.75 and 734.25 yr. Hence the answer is 227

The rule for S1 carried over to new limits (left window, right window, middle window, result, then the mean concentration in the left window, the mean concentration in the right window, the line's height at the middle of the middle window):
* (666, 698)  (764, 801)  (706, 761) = 3.04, 233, 245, 239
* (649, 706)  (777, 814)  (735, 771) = 1.32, 230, 248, 242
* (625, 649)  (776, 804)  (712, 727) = 1.57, 247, 246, 247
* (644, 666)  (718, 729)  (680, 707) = 1.07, 236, 225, 230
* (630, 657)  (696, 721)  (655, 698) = -1.03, 241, 215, 228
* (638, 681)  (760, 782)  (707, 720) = 1.25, 238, 239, 238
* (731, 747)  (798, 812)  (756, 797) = 0.77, 234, 253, 245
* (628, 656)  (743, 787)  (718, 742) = 0.82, 243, 236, 238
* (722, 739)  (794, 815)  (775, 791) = 0.12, 229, 252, 246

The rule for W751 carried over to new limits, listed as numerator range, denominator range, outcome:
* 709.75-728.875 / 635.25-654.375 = 0.92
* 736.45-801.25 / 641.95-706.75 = 1.03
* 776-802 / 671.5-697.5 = 1.07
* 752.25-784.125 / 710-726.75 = 1.07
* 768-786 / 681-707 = 1.10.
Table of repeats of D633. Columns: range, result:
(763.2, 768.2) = 240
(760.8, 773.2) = 240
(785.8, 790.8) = 254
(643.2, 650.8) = 240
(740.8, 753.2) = 231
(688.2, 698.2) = 221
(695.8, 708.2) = 213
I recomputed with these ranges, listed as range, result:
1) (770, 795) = 235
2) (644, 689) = 223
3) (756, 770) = 215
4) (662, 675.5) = 229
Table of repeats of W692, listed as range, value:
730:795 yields 237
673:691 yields 233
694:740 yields 221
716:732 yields 225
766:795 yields 244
